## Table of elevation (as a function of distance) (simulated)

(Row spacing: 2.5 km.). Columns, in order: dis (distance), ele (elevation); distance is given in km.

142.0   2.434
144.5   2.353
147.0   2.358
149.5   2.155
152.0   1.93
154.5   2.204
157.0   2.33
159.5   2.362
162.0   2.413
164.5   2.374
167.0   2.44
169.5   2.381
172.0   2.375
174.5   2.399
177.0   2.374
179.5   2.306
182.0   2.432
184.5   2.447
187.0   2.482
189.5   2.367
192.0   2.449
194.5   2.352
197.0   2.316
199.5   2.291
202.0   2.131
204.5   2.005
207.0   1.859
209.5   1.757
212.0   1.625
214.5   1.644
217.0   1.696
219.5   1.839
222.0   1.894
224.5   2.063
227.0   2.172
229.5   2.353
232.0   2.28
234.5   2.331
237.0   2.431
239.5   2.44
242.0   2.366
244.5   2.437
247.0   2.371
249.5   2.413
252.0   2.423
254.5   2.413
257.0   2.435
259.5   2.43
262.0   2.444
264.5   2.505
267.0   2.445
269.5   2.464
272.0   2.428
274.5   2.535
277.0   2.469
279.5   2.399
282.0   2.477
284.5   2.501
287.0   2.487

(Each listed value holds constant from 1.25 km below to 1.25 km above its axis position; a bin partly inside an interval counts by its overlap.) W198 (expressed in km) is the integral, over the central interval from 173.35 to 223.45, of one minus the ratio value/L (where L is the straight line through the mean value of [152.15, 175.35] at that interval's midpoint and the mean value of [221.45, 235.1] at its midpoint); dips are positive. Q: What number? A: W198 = 2.9 km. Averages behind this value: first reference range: 2.34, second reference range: 2.19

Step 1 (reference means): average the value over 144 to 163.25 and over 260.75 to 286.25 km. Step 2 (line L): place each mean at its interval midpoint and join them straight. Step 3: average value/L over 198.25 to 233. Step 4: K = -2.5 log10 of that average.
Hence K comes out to 0.200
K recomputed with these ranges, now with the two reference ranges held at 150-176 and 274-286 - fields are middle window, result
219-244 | 0.081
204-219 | 0.331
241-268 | 0.006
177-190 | -0.028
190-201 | 0.005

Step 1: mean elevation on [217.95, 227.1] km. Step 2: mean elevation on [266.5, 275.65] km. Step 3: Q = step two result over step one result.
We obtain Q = 1.3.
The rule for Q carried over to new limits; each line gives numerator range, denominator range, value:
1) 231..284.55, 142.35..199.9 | 1.04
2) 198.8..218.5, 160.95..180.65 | 0.78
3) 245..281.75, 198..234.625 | 1.23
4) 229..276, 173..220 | 1.12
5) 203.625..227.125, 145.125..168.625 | 0.80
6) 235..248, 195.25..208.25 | 1.13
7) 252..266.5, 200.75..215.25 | 1.33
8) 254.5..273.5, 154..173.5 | 1.03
